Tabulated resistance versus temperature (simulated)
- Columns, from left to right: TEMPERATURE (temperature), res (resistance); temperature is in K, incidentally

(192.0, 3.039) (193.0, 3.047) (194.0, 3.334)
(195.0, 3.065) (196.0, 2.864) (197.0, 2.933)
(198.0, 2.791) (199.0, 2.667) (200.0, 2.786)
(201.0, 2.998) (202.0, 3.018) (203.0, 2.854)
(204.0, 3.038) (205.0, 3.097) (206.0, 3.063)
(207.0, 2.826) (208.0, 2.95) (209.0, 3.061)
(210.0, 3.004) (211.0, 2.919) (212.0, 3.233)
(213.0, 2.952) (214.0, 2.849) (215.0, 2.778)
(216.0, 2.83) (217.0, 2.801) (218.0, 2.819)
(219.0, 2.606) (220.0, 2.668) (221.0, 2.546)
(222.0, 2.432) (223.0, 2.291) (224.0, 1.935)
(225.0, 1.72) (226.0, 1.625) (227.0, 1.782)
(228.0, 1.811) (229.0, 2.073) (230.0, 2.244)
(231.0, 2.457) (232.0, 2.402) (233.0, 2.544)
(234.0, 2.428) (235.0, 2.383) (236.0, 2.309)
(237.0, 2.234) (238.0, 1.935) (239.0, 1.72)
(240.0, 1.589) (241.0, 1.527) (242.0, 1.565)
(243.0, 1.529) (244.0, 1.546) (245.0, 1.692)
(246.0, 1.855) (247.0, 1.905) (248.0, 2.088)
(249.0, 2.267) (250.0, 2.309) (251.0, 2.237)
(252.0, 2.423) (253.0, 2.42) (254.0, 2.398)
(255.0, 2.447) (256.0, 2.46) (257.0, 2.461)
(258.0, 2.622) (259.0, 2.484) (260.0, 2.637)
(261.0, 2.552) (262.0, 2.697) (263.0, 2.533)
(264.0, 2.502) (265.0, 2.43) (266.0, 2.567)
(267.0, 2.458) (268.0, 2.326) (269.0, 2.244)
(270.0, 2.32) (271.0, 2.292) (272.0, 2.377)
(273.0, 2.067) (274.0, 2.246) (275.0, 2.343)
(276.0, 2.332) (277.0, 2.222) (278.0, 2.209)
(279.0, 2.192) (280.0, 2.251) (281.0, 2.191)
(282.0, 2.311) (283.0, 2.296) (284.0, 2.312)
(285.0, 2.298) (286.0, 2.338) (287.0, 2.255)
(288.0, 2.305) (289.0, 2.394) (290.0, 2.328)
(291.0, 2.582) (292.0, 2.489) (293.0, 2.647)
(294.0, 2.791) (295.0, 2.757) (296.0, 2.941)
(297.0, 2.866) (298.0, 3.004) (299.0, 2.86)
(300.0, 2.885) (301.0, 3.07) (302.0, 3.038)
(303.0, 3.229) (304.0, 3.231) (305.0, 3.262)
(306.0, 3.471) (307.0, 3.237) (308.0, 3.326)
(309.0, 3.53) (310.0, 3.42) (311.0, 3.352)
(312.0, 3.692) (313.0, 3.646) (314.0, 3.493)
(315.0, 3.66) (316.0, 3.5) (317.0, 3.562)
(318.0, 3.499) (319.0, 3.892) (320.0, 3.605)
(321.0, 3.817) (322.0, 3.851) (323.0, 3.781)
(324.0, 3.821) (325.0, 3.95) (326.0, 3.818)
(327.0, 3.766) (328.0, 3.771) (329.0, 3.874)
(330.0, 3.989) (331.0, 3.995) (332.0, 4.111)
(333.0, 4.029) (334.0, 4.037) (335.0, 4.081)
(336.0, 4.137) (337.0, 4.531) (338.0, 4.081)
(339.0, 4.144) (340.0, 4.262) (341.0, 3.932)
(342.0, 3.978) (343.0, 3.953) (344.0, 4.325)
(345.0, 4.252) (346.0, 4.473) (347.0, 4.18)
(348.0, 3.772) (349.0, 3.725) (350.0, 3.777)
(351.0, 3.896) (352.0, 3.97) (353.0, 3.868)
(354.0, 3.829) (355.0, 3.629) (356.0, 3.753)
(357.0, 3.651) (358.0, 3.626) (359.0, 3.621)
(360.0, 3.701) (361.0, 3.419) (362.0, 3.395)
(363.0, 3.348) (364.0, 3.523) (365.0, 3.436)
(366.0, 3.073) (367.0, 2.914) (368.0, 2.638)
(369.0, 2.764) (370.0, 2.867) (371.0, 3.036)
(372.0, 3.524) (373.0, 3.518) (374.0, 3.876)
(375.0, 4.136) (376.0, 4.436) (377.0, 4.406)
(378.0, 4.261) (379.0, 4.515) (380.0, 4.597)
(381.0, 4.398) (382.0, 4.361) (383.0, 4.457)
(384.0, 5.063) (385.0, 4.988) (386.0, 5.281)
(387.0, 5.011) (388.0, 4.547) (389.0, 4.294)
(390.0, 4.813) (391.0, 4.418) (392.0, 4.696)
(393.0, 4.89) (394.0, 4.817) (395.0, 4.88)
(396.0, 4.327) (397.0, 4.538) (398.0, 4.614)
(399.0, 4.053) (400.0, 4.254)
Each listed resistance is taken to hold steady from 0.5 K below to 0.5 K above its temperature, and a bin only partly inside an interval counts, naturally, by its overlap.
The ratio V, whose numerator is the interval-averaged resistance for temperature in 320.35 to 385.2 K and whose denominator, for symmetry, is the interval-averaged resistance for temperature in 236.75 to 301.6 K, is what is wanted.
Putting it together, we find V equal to 1.67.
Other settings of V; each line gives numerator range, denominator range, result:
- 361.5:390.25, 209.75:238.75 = 1.64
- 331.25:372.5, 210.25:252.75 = 1.67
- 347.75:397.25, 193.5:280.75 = 1.65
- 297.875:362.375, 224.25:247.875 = 1.91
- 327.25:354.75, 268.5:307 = 1.57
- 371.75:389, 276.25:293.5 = 1.91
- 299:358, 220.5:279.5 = 1.70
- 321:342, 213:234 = 1.68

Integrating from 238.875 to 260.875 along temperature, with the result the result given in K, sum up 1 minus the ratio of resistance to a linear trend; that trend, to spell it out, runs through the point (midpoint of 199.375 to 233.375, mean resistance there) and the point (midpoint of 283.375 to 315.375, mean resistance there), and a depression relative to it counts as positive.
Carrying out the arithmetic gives 5.1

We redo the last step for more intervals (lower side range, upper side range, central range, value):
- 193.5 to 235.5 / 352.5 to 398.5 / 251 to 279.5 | 6.3 K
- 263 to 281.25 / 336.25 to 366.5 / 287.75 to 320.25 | -2.2 K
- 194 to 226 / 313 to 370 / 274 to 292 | 5.5 K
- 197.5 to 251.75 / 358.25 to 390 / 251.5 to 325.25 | 6.2 K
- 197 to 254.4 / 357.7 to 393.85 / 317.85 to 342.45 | -3.0 K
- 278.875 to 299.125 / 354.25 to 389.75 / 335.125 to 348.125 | -3.0 K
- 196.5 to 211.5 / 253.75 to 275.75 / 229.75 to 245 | 3.7 K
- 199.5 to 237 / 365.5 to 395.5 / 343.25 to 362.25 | 0.3 K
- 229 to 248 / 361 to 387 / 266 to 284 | 1.6 K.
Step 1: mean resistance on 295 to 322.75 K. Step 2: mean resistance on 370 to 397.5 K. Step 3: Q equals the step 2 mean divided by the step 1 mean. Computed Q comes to 1.3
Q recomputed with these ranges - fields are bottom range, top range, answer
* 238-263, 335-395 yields 1.87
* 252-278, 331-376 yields 1.56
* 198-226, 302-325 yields 1.29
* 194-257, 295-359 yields 1.52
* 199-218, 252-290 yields 0.81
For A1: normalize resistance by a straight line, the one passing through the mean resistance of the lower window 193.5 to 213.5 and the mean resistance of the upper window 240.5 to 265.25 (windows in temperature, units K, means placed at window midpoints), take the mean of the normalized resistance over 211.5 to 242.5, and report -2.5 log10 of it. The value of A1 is 0.148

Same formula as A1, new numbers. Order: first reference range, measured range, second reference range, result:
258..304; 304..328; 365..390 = -0.17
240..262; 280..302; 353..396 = 0.08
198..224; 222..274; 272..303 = 0.21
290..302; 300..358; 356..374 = -0.23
